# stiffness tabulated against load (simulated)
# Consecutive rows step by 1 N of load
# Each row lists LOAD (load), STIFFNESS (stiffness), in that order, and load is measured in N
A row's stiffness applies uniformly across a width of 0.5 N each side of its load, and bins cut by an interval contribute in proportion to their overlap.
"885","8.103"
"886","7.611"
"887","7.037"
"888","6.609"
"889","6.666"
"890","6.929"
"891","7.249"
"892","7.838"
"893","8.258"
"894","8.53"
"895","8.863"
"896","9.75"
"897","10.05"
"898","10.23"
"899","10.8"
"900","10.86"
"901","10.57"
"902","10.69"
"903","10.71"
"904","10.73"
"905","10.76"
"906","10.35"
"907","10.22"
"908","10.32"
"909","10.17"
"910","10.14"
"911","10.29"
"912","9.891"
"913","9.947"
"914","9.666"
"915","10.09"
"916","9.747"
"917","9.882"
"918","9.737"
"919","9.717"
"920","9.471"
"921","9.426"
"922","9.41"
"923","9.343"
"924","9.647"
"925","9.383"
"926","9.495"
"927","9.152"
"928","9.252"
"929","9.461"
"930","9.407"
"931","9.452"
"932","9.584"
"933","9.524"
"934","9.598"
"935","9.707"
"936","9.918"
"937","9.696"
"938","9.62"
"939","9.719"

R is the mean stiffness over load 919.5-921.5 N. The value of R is 9.45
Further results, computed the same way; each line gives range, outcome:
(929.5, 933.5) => 9.49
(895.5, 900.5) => 10.3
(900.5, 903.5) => 10.7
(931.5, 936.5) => 9.67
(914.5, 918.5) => 9.86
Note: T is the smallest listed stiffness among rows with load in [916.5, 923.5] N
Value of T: 9.343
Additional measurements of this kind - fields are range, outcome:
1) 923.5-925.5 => 9.383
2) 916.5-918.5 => 9.737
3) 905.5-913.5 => 9.891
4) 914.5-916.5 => 9.747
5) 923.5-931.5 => 9.152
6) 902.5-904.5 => 10.71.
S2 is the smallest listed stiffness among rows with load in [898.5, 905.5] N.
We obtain 10.57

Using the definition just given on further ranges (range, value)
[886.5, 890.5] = 6.609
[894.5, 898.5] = 8.863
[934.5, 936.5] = 9.707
